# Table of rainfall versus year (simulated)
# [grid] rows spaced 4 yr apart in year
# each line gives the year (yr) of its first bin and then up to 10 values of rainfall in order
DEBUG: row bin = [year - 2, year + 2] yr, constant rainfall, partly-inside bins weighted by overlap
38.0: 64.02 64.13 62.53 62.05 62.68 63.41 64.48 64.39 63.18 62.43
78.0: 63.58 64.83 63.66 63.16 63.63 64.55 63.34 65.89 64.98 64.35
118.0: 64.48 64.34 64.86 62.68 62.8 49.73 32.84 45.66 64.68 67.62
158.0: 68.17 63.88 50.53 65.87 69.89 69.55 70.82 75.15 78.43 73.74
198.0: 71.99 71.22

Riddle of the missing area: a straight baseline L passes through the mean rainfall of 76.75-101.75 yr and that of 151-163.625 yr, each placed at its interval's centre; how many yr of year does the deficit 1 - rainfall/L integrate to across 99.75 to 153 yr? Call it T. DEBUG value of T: 4.7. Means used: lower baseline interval 63.9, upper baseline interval 66.5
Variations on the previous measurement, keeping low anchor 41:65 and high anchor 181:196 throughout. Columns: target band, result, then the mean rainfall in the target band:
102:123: 1.11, 64.7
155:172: 2.38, 62.4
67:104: 1.33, 63.6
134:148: 4.96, 45.6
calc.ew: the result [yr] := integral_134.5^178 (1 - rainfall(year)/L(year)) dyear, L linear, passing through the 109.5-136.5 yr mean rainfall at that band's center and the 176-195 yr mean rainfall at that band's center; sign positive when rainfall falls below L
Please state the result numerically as 6.6 yr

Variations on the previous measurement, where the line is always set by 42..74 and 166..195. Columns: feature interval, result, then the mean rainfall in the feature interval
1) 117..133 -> 0.75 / 64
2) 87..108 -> 0.47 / 64.1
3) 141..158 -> 3.21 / 55.7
